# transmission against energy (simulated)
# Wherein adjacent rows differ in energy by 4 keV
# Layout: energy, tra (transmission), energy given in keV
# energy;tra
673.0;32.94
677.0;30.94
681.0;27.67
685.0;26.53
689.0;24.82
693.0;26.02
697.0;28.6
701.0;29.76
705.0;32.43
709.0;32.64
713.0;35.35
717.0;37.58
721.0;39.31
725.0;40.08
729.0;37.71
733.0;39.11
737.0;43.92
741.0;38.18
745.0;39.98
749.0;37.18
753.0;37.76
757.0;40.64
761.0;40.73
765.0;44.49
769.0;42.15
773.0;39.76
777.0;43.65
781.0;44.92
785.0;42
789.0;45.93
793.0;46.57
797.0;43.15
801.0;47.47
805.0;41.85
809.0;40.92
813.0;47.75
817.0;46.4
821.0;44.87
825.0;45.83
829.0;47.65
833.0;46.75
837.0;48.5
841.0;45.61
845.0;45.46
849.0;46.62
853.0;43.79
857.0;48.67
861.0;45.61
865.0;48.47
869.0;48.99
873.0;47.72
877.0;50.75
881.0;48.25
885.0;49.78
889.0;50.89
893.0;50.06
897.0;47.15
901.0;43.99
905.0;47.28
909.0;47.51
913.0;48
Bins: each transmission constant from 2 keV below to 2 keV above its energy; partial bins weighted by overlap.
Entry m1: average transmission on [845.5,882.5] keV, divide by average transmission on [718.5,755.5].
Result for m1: 1.2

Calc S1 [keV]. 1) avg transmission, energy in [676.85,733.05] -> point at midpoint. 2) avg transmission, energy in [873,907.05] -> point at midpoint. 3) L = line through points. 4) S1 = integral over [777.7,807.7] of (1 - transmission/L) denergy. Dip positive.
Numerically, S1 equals -3.3 keV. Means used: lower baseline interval 32.4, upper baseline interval 48.5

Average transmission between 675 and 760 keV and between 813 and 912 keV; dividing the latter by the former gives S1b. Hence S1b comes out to 1.37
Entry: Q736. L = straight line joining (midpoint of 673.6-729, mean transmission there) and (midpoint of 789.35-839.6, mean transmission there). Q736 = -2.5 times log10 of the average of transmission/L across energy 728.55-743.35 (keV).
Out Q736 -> -0.11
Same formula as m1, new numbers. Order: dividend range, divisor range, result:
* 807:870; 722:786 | 1.14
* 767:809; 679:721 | 1.43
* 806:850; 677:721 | 1.50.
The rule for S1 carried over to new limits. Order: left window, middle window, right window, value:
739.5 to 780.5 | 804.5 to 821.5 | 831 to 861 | -0.1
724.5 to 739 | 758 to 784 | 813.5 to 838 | 0.2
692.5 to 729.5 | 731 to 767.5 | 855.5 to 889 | -2.6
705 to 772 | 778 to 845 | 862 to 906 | -2.5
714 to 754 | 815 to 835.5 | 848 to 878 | -0.6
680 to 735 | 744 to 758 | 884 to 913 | -0.9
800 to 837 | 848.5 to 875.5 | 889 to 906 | -0.3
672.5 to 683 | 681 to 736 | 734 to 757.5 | 2.4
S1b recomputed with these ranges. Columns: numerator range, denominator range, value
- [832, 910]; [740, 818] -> 1.12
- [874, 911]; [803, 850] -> 1.06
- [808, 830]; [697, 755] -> 1.24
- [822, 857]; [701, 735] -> 1.28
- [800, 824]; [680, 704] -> 1.63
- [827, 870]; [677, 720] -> 1.54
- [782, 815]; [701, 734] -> 1.23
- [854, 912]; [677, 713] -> 1.66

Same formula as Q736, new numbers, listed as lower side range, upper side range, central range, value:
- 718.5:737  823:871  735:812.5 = 0.00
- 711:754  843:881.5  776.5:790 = -0.05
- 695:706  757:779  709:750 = -0.10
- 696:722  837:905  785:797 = -0.11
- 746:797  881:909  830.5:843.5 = -0.04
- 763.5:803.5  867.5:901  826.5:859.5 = 0.01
